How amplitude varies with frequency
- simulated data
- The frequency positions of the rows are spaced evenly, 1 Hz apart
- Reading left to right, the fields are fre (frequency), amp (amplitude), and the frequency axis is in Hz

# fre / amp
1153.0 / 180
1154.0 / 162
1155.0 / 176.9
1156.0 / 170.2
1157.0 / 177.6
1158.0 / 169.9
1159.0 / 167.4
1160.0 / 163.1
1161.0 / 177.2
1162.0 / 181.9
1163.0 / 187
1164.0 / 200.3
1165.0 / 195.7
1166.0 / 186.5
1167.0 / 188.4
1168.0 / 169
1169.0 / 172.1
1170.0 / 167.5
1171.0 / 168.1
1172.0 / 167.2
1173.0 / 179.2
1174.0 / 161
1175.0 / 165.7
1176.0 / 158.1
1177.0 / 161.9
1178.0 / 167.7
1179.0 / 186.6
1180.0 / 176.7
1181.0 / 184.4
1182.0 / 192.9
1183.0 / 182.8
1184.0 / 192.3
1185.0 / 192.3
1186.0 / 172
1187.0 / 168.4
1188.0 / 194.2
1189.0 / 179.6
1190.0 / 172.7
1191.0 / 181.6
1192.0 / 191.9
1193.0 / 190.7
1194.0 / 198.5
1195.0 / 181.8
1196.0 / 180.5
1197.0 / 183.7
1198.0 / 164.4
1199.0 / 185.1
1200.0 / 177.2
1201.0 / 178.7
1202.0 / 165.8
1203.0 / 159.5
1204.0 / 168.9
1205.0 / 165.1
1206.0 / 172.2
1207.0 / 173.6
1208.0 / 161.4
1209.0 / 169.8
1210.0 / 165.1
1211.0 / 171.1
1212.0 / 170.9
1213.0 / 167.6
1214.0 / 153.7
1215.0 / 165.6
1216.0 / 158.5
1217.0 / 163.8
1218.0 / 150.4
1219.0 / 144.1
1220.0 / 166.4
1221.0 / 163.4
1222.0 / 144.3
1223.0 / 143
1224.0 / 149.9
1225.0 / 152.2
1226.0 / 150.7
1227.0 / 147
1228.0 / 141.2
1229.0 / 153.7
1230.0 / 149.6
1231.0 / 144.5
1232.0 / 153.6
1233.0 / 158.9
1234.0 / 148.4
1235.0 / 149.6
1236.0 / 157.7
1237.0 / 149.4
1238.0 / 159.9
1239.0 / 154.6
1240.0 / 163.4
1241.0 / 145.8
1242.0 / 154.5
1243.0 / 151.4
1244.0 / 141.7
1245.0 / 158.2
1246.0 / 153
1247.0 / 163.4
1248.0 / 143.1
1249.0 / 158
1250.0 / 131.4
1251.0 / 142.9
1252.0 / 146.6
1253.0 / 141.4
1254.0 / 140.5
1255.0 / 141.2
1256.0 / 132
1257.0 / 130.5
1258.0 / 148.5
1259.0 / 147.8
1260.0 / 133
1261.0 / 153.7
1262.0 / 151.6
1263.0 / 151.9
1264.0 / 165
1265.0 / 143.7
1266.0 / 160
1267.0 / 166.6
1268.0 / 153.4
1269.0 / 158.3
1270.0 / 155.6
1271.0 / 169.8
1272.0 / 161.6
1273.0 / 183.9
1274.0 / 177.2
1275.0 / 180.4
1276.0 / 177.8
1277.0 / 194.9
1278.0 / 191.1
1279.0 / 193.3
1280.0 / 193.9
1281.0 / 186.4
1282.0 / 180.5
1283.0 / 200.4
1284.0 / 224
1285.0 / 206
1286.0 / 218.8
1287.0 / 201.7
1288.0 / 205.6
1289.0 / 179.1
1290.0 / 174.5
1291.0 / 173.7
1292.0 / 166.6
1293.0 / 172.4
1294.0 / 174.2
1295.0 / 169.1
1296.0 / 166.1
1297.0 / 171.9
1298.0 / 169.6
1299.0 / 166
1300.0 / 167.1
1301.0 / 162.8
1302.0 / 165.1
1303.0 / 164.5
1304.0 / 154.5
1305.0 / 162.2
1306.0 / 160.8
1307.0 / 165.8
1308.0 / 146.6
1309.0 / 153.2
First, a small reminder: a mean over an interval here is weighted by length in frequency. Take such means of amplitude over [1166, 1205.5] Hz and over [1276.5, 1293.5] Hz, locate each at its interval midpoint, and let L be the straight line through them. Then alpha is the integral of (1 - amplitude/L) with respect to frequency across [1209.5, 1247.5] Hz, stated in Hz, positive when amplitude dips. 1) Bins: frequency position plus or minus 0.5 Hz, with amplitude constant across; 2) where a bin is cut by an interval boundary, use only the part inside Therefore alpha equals 5.9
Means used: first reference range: 177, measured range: 155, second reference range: 192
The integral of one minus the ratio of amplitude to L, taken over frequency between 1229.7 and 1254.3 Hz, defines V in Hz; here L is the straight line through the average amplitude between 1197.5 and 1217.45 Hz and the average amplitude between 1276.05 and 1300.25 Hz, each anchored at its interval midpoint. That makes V 3.48 Hz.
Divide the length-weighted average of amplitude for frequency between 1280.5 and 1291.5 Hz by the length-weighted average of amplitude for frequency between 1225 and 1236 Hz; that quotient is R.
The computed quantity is 1.30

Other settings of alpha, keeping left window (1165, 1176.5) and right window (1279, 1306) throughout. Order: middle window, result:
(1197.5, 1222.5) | 1.4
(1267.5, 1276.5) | 0.5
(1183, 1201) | -0.9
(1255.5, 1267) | 1.9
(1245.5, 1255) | 1.6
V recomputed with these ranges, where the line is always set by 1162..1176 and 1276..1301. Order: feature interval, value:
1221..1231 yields 1.8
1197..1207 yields 0.4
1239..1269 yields 5.5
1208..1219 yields 1.1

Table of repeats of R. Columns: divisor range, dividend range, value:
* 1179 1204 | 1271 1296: 1.03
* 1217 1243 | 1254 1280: 1.06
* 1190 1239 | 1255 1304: 1.05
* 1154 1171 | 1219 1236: 0.85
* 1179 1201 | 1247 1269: 0.81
